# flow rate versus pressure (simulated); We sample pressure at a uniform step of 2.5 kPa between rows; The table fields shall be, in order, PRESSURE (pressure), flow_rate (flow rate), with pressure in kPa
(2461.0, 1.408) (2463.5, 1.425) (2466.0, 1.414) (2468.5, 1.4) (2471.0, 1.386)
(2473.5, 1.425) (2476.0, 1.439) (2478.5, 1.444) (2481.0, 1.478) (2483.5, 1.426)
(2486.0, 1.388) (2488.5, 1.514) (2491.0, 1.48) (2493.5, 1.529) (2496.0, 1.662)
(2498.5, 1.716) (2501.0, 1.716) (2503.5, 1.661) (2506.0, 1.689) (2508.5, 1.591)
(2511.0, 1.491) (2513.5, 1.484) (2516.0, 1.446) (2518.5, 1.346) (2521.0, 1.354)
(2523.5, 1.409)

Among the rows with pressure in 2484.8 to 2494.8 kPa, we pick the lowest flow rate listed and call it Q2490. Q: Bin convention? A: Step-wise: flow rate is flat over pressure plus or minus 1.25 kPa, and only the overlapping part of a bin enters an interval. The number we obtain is 1.388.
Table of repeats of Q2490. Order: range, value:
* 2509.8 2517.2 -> 1.446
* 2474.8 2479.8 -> 1.439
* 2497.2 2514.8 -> 1.484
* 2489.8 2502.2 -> 1.48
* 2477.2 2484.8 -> 1.426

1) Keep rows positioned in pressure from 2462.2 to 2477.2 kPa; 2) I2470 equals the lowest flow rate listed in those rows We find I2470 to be 1.386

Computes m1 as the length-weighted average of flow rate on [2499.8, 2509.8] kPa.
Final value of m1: 1.66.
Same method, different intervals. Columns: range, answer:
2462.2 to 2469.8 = 1.41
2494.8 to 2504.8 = 1.69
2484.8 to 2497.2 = 1.51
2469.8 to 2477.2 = 1.42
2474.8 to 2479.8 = 1.44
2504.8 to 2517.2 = 1.54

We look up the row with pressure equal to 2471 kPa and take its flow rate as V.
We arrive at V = 1.386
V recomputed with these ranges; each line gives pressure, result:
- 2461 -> 1.408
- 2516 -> 1.446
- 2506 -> 1.689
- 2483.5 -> 1.426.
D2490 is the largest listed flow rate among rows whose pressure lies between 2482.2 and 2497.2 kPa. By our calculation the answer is 1.662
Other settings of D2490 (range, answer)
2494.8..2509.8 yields 1.716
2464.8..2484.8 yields 1.478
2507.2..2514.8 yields 1.591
